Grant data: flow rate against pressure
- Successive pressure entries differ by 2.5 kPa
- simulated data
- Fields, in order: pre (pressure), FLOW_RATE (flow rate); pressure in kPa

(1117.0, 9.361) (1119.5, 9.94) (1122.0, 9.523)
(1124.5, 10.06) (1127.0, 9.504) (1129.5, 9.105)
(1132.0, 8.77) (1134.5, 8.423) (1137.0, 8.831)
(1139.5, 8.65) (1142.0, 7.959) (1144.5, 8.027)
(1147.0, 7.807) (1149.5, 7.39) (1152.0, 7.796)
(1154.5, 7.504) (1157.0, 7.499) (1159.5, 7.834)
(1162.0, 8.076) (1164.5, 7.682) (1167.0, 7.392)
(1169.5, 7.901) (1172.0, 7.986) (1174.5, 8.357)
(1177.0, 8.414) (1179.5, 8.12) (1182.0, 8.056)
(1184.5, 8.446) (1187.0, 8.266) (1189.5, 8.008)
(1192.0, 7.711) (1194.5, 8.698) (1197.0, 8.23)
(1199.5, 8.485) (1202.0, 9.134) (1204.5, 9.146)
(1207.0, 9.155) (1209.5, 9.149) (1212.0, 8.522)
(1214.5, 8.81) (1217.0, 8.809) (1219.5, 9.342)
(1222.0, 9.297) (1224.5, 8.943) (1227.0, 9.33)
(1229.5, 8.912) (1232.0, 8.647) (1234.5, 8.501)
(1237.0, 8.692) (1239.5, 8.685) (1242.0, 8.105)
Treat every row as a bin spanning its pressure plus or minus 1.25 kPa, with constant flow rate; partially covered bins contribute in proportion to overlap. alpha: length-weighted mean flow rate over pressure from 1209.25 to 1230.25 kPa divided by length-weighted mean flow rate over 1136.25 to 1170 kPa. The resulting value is 1.1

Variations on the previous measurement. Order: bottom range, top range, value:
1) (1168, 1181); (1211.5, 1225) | 1.10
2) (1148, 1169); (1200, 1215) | 1.17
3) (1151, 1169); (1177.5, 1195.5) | 1.06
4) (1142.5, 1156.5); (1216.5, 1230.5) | 1.18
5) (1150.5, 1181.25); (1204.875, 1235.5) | 1.14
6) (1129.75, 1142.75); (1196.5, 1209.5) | 1.04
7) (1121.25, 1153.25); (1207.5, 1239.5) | 1.04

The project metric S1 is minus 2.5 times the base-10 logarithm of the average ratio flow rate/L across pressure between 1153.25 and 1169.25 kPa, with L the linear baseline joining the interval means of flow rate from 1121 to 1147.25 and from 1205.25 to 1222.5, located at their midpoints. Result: 0.158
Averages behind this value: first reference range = 8.82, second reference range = 9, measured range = 7.68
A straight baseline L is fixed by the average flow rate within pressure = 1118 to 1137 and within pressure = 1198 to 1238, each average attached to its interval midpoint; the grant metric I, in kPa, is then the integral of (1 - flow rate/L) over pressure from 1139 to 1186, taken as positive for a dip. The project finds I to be 6.27 kPa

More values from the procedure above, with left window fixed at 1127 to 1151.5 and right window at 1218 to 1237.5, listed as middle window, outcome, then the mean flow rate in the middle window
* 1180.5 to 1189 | 0.4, 8.23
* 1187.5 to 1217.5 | 0.5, 8.64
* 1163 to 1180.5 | 1.2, 7.98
